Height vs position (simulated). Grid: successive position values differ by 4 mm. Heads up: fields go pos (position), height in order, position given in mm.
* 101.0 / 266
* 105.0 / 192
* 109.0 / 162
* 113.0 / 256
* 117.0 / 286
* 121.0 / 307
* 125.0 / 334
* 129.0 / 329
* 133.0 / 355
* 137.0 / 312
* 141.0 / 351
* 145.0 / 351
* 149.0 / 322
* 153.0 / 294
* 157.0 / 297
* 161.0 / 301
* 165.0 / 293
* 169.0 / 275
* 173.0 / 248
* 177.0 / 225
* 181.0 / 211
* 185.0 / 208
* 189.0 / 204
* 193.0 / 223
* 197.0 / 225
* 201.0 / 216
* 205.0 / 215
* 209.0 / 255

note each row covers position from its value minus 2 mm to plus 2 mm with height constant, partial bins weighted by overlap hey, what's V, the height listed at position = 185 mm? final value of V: 208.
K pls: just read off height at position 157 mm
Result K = 297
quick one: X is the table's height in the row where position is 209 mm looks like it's 255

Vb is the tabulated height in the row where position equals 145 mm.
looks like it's 351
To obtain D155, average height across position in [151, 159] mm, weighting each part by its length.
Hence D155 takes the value 296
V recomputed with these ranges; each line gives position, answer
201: 216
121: 307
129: 329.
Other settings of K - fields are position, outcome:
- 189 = 204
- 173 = 248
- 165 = 293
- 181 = 211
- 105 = 192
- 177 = 225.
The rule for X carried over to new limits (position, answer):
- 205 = 215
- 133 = 355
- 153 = 294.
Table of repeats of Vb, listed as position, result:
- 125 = 334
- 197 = 225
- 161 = 301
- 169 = 275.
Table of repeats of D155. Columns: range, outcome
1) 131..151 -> 338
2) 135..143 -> 332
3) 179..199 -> 214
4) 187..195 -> 214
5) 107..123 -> 253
